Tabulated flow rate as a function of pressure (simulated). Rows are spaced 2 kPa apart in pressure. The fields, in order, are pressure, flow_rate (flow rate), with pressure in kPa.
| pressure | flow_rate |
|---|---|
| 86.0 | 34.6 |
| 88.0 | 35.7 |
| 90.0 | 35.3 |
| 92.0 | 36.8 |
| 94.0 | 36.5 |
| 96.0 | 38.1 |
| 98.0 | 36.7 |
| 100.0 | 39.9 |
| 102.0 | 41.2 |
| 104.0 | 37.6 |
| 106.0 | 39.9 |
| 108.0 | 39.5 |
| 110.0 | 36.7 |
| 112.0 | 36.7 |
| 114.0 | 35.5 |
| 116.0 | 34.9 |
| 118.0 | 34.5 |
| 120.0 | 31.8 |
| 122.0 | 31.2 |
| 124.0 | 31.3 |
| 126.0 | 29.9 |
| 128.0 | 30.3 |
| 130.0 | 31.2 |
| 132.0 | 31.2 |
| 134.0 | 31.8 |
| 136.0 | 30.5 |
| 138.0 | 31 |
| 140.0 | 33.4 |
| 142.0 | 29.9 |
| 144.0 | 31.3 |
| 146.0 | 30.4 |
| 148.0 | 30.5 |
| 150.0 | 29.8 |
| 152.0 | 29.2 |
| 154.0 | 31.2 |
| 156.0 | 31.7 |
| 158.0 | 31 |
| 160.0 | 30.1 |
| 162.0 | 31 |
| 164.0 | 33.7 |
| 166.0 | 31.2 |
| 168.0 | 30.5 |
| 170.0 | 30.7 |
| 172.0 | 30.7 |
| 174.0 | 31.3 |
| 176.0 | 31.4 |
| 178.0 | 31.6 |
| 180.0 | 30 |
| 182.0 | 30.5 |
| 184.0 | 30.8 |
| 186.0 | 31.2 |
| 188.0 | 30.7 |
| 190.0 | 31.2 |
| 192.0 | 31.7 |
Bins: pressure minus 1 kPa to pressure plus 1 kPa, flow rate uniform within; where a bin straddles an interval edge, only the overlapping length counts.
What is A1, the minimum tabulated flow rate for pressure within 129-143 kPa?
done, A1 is 29.9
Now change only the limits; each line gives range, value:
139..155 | 29.2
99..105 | 37.6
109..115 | 35.5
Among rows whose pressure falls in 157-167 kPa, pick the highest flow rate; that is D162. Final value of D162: 33.7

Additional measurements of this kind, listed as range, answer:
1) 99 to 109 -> 41.2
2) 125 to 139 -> 31.8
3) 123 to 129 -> 31.3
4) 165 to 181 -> 31.6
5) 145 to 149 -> 30.5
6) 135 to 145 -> 33.4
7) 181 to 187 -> 31.2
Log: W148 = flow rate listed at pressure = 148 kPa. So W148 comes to 30.5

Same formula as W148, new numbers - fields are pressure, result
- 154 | 31.2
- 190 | 31.2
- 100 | 39.9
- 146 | 30.4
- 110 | 36.7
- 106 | 39.9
